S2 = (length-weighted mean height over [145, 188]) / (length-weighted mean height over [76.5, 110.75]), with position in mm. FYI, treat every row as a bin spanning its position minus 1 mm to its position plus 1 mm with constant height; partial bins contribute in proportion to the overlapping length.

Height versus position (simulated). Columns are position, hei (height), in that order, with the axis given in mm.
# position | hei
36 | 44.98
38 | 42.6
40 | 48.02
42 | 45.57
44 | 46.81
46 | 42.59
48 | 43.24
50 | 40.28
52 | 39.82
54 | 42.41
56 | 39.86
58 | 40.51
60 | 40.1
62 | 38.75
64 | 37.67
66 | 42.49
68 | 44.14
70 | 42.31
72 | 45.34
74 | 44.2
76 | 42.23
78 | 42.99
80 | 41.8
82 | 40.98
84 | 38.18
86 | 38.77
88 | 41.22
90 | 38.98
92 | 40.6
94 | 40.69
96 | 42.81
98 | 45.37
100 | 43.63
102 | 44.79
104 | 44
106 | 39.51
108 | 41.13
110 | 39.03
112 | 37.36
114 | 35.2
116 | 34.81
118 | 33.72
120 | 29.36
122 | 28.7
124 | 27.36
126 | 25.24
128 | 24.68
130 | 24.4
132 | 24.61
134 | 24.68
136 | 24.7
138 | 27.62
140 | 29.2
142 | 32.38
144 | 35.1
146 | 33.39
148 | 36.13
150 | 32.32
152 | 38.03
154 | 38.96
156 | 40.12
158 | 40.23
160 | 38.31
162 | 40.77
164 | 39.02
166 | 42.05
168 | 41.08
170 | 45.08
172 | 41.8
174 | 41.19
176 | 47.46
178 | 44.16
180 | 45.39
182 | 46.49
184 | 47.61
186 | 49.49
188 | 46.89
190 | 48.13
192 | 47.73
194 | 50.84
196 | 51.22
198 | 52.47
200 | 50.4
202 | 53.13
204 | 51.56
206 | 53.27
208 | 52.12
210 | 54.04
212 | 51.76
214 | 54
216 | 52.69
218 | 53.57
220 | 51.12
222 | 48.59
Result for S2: 1.0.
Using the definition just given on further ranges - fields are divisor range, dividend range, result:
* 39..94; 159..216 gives 1.14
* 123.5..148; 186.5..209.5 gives 1.80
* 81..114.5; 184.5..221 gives 1.26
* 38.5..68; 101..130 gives 0.81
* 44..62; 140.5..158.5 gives 0.87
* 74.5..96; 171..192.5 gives 1.13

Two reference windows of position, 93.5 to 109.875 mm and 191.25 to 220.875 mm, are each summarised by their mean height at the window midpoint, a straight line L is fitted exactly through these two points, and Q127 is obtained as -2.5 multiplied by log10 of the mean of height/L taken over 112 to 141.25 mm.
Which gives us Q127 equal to 0.490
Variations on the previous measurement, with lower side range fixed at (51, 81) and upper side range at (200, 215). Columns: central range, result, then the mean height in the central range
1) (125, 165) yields 0.42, 32.5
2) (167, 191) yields 0.12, 45.4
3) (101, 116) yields 0.13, 39.8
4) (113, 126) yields 0.42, 31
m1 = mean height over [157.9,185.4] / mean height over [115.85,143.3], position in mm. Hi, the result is 1.5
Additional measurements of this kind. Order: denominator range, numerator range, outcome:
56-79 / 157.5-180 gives 1.01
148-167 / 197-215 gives 1.36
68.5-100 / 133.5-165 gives 0.83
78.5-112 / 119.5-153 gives 0.71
